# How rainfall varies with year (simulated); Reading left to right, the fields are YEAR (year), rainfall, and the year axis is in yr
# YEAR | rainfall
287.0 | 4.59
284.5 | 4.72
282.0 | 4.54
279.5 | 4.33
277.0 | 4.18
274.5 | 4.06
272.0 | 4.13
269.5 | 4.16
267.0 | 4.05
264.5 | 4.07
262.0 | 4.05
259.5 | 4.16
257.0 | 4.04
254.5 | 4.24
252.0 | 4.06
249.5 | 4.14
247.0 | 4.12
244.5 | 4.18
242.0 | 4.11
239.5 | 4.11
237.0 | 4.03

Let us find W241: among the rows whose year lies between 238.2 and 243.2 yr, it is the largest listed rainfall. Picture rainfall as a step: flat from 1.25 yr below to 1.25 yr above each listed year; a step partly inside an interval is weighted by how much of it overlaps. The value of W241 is 4.11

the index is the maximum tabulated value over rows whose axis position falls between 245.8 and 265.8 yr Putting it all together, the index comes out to 4.24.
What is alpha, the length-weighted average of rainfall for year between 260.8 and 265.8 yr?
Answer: 4.06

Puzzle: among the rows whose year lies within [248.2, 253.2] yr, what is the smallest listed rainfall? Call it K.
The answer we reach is 4.06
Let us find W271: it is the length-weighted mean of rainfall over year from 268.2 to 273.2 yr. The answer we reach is 4.14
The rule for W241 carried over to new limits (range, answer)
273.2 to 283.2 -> 4.54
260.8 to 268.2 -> 4.07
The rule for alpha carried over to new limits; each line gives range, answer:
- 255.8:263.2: 4.08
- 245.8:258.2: 4.12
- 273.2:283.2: 4.28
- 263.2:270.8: 4.09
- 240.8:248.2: 4.14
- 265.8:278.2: 4.12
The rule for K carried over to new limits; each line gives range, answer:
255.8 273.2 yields 4.04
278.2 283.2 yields 4.33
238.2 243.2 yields 4.11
